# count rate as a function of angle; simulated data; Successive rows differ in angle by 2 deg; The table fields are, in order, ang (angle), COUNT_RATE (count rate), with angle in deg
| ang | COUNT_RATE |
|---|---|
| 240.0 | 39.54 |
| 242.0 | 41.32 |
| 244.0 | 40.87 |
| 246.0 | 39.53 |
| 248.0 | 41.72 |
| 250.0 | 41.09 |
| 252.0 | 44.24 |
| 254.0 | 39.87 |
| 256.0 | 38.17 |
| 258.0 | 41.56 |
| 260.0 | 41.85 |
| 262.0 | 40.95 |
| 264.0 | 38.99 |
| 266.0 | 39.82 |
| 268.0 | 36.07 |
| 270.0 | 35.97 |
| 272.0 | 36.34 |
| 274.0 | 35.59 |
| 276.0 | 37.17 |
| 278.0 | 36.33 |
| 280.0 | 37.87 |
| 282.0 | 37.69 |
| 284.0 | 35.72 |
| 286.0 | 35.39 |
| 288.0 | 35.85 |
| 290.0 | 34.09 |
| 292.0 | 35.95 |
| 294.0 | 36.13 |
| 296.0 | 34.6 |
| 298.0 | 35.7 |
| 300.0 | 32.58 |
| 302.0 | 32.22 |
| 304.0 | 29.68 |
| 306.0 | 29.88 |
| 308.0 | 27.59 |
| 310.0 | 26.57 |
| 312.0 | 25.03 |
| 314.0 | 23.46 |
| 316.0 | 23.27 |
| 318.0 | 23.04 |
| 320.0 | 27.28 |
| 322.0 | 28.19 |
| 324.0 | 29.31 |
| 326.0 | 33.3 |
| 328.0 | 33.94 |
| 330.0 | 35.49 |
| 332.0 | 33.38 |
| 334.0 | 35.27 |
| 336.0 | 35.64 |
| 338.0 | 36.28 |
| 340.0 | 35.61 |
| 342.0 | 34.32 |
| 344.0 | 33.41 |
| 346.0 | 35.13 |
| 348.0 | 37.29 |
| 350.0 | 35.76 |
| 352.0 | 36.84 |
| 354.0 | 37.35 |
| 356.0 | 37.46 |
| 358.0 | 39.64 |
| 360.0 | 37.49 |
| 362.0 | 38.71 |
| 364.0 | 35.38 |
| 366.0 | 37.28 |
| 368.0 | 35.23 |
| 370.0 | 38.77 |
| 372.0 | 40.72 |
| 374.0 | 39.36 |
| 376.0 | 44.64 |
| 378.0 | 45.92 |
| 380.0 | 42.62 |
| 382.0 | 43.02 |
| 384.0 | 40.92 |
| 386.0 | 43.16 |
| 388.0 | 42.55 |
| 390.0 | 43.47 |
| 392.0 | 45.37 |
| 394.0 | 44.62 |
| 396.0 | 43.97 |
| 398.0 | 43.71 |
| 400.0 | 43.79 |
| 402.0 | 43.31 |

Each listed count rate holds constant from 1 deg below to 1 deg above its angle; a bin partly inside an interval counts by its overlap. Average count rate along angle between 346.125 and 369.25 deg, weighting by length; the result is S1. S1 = 37.1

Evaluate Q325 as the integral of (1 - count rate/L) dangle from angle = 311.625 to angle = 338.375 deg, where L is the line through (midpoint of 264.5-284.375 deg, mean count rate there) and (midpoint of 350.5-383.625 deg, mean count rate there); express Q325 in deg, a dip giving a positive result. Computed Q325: 5.7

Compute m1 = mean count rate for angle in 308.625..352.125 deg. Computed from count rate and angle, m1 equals 31.6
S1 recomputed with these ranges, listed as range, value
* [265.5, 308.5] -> 34.9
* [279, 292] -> 36.1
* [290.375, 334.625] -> 30.5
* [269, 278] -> 36.3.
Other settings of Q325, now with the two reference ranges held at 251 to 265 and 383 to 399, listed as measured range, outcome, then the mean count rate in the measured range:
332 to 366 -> 5.1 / 36.3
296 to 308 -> 2.8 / 31.9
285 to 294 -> 1.3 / 35.4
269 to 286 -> 1.9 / 36.5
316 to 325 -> 3.3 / 26.5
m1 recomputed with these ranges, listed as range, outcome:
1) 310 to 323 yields 25.2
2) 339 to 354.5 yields 35.7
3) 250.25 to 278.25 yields 38.9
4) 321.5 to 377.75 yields 36.3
